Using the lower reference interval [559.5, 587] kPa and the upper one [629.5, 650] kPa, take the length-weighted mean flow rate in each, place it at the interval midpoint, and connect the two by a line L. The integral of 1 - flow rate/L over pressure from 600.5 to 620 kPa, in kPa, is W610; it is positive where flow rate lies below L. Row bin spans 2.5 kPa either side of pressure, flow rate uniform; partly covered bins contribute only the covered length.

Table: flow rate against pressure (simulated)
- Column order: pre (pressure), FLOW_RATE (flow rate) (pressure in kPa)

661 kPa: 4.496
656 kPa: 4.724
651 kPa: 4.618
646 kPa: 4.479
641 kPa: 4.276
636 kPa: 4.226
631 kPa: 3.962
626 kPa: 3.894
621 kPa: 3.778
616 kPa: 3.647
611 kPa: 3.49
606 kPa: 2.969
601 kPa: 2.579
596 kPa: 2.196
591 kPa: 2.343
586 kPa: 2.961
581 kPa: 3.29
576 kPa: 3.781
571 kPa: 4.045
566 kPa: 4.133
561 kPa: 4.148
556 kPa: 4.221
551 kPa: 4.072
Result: 3.7 kPa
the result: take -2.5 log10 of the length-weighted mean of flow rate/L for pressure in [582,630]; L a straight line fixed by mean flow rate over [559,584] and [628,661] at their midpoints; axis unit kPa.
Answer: 0.30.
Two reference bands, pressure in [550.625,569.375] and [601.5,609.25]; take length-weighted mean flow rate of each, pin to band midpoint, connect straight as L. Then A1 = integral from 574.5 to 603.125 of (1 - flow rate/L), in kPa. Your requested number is 4.7 kPa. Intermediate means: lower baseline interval 4.15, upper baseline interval 2.92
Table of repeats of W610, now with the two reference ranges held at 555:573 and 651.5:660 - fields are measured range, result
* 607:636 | 4.6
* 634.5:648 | 0.7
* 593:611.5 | 6.9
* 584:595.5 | 4.6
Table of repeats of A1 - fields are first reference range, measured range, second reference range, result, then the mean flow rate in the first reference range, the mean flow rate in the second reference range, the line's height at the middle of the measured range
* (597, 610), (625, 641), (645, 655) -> -0.6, 2.79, 4.59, 3.93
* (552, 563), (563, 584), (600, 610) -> -0.3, 4.17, 2.91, 3.75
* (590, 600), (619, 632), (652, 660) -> -1.4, 2.3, 4.66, 3.48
